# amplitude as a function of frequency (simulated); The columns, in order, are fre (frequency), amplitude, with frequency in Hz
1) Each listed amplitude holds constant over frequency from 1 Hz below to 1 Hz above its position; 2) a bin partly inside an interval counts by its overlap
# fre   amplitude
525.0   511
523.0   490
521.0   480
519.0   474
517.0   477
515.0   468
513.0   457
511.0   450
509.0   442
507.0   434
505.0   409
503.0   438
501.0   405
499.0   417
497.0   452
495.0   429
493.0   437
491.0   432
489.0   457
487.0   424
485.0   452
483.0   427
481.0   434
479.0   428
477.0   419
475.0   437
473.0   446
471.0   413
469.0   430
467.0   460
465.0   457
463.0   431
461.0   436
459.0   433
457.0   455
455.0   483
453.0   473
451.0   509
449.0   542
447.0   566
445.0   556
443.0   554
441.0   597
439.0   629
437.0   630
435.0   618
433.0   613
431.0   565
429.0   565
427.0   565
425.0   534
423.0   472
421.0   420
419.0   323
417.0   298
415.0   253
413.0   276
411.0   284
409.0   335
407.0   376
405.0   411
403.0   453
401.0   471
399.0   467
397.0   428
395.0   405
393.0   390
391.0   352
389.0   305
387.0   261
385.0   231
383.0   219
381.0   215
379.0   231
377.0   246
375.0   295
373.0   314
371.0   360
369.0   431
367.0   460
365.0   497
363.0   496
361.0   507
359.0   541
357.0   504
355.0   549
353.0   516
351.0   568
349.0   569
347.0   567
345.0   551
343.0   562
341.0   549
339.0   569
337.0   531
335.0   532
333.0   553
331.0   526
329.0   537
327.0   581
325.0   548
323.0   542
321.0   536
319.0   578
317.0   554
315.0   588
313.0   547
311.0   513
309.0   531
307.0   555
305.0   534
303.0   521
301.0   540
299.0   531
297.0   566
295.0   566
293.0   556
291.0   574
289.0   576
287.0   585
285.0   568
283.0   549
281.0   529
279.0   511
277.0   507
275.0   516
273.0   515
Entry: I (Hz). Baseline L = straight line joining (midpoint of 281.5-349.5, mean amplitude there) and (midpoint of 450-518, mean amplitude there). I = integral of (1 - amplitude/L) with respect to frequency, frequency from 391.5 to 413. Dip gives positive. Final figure 4.4 Hz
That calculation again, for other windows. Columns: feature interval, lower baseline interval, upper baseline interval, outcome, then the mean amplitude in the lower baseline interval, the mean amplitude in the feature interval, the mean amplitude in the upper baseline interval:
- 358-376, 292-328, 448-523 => 2.9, 549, 433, 448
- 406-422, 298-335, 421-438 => 6.8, 545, 321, 561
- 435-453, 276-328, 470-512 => -4.2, 549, 570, 432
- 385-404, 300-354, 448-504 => 4.4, 548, 384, 445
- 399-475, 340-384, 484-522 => -4.2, 443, 468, 444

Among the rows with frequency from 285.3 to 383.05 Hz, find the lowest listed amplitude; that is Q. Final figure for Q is 215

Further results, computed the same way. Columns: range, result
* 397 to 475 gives 253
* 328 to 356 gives 516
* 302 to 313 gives 513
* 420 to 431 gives 420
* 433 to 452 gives 509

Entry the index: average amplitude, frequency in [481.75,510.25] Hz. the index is 433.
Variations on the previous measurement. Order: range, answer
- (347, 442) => 428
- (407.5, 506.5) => 459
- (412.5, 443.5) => 497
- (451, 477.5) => 447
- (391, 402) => 425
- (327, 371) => 527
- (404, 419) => 319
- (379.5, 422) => 340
